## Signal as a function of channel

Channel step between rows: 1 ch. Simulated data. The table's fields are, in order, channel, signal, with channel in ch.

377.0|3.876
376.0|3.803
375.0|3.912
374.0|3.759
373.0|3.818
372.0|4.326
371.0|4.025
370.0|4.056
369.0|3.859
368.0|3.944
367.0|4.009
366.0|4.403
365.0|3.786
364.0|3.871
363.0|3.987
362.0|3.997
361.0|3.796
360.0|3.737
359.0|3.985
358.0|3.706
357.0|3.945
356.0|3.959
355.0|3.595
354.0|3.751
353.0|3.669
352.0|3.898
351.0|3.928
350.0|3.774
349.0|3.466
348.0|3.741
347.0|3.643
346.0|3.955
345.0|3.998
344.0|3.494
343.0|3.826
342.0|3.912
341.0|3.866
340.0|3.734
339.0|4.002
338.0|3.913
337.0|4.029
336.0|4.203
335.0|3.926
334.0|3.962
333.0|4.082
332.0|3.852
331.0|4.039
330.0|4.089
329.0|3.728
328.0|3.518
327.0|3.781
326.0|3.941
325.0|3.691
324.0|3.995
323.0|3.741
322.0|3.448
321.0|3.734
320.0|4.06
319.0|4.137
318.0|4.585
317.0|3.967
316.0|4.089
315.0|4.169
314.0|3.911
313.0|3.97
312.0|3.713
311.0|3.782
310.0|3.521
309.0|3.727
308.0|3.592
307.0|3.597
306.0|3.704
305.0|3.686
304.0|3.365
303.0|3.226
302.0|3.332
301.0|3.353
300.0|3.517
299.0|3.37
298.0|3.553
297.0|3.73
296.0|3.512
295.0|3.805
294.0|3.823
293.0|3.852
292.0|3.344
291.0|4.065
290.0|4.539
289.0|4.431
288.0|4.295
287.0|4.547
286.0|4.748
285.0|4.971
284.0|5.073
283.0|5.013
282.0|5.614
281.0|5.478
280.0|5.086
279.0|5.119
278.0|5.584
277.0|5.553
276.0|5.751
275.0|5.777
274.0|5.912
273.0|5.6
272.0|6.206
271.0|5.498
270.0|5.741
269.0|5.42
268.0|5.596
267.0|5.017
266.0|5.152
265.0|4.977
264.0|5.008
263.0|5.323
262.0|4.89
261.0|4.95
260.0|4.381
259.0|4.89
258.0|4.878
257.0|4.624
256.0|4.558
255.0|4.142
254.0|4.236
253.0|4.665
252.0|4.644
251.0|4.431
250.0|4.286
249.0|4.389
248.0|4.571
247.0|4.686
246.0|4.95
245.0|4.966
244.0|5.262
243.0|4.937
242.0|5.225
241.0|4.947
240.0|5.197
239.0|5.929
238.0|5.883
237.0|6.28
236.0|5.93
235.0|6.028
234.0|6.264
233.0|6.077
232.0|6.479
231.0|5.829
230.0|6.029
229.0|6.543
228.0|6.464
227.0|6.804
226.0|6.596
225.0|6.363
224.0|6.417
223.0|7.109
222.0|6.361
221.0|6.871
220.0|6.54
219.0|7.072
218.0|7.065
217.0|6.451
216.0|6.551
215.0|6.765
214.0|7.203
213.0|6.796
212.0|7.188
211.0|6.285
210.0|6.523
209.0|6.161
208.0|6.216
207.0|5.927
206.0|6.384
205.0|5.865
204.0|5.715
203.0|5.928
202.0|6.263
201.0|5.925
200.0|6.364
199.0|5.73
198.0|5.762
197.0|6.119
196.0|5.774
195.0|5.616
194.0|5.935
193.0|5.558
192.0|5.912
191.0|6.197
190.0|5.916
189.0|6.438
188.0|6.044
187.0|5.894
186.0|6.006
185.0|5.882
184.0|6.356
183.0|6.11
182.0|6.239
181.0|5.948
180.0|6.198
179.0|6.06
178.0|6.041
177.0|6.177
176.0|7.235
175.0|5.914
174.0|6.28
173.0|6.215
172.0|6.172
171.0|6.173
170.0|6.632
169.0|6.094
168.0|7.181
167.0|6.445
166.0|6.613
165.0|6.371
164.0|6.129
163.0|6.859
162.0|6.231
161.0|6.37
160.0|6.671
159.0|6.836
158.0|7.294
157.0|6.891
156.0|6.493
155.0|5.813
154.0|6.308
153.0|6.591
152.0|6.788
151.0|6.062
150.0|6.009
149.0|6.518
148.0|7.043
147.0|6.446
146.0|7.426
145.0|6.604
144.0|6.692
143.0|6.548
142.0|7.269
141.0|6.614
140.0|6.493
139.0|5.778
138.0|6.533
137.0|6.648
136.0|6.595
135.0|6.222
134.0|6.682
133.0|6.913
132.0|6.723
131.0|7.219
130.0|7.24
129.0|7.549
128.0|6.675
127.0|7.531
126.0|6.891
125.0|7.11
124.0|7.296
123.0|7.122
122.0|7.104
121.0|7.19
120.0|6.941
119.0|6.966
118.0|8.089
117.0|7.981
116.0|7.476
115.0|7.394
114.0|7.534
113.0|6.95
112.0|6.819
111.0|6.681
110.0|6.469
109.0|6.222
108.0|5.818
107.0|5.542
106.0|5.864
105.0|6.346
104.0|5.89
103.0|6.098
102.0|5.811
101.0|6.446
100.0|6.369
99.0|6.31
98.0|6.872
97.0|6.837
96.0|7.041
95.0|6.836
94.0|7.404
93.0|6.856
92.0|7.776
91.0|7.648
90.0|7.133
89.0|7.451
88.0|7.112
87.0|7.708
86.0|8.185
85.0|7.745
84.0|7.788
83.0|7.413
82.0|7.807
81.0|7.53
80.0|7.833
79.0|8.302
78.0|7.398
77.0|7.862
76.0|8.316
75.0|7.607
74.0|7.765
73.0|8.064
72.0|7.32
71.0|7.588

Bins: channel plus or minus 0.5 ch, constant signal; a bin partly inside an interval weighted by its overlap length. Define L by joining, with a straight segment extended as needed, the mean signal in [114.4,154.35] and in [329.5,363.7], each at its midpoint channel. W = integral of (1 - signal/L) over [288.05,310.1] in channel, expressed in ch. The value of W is 4.2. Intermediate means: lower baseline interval 6.89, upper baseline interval 3.87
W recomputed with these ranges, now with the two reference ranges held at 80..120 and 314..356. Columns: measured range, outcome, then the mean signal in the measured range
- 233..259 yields 0.1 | 5.05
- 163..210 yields -2.4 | 6.14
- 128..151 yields -0.8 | 6.7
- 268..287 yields -3.2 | 5.43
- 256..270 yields -0.6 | 5.02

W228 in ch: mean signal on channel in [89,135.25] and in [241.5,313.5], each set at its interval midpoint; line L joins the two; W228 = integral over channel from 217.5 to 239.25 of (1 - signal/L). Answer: -4.8 ch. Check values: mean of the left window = 6.88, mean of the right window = 4.57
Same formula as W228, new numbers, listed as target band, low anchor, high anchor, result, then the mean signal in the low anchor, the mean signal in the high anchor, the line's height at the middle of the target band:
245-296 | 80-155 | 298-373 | -1.42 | 6.89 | 3.83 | 4.74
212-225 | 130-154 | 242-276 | -2.80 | 6.63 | 5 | 5.57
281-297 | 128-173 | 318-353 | 0.60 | 6.61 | 3.86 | 4.55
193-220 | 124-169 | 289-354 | -2.85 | 6.68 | 3.8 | 5.69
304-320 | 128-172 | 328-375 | 2.00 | 6.61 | 3.89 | 4.42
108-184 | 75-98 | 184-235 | 2.73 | 7.53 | 6.28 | 6.93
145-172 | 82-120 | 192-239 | 0.33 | 6.95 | 6.3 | 6.62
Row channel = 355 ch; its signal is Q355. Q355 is 3.595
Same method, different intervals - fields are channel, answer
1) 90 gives 7.133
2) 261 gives 4.95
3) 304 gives 3.365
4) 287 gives 4.547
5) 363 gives 3.987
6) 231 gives 5.829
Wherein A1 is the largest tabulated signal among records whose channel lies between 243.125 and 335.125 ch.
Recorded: 6.206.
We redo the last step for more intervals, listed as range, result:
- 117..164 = 8.089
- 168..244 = 7.235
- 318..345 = 4.585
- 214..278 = 7.203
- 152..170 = 7.294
